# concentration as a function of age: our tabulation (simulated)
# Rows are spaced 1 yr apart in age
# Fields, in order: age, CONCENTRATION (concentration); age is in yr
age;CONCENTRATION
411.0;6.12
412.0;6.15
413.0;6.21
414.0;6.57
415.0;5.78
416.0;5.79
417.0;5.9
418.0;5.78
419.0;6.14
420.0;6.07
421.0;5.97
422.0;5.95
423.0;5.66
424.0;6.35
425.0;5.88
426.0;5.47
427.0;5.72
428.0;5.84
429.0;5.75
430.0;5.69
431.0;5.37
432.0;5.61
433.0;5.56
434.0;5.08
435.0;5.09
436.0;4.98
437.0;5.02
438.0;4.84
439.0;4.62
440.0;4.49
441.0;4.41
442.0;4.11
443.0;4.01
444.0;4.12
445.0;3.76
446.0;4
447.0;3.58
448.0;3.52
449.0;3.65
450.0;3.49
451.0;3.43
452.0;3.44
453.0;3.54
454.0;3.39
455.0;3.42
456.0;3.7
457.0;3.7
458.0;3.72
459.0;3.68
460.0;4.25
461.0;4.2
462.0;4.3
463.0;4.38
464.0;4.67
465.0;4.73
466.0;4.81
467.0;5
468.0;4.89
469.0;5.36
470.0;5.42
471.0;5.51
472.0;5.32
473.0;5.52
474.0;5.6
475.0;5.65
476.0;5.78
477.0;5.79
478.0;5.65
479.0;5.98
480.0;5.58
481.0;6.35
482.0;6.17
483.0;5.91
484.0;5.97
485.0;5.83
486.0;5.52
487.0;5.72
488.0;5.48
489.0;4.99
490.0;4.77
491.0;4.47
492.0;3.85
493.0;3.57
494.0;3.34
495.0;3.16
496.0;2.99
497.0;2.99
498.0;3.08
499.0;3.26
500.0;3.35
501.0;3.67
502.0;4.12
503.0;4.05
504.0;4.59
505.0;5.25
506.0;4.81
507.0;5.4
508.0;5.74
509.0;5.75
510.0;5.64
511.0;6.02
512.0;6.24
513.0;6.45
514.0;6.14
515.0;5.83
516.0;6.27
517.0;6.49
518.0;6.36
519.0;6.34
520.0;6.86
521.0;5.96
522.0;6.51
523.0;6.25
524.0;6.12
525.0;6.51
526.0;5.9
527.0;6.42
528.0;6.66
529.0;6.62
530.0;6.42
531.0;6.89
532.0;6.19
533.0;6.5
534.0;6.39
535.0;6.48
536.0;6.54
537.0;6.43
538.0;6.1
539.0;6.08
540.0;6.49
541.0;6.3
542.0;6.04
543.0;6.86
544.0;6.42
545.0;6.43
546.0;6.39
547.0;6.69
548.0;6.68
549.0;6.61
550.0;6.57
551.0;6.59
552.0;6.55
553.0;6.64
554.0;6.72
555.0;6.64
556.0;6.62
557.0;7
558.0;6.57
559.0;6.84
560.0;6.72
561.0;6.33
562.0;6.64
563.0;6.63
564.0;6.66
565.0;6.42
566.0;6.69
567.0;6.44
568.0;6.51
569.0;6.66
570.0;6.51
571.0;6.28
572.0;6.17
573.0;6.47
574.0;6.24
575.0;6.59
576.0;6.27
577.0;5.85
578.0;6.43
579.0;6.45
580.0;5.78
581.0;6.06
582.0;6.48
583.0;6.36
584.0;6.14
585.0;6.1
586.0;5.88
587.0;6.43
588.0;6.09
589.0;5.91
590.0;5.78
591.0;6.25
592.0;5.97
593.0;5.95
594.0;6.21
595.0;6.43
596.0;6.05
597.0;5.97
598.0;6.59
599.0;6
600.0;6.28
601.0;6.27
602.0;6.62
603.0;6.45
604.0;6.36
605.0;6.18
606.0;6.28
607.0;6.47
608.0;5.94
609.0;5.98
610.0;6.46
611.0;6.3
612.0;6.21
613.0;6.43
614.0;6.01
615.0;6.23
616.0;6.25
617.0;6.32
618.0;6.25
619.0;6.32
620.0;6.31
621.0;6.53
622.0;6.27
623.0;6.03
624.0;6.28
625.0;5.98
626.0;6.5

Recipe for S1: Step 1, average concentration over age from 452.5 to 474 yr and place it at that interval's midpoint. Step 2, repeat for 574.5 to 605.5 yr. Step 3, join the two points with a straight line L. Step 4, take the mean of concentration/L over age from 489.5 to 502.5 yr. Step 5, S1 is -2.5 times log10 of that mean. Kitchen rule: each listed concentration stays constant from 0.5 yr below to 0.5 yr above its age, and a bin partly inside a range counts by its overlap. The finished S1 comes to 0.343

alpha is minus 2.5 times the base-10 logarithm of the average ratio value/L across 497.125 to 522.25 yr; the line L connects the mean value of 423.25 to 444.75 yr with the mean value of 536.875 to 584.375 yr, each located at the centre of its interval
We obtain 0.12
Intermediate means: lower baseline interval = 5.13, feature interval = 5.32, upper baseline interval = 6.46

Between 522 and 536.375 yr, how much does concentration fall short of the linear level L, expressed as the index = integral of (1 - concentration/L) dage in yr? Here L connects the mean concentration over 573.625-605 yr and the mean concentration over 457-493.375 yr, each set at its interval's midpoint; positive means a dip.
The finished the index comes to -2.0 yr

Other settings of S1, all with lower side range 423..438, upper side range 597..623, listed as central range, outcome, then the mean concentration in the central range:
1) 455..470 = 0.27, 4.39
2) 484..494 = 0.18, 4.89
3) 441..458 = 0.45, 3.7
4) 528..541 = -0.08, 6.43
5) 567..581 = -0.03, 6.32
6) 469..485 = 0.00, 5.74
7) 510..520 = -0.07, 6.24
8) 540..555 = -0.09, 6.54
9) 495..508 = 0.41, 4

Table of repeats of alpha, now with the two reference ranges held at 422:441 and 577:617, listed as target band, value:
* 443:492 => 0.18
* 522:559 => -0.10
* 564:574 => -0.07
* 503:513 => 0.06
